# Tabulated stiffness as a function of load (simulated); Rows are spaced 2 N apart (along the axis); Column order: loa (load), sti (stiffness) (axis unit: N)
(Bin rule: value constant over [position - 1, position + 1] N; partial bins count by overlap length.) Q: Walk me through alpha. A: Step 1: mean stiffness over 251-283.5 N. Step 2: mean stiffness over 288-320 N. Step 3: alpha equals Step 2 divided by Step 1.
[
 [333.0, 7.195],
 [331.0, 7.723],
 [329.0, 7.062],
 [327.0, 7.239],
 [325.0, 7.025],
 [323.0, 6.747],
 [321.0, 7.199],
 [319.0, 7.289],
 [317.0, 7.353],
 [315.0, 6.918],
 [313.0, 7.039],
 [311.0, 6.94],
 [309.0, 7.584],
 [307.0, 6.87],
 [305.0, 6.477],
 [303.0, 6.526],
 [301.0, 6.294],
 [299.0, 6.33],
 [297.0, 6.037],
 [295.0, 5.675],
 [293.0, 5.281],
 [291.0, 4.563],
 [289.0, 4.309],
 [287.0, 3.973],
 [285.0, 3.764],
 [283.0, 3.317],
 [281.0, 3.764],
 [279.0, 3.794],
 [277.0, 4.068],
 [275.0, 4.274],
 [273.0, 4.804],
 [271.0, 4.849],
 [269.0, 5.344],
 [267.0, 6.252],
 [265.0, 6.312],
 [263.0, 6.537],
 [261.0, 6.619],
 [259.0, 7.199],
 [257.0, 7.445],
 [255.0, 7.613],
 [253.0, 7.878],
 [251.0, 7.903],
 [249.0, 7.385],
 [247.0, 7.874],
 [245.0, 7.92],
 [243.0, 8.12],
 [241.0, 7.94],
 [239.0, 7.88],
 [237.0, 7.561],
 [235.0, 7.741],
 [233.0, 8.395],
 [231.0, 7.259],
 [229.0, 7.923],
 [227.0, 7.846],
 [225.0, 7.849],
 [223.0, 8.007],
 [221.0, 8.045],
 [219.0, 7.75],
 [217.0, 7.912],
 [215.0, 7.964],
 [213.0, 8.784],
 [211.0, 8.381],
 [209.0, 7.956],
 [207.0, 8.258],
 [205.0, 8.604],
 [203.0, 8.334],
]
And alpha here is 1.1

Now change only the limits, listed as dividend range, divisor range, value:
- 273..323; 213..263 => 0.73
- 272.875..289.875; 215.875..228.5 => 0.50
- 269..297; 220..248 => 0.56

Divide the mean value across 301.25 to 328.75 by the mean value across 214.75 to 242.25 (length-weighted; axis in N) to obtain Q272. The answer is 0.89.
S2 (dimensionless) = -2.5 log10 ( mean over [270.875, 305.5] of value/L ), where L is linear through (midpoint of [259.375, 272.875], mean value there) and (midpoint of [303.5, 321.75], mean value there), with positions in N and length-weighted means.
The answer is 0.315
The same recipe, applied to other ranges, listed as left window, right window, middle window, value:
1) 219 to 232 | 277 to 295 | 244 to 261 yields -0.22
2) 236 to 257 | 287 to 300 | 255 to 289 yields 0.24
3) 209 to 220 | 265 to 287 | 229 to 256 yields -0.21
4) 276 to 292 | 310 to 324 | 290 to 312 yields -0.12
